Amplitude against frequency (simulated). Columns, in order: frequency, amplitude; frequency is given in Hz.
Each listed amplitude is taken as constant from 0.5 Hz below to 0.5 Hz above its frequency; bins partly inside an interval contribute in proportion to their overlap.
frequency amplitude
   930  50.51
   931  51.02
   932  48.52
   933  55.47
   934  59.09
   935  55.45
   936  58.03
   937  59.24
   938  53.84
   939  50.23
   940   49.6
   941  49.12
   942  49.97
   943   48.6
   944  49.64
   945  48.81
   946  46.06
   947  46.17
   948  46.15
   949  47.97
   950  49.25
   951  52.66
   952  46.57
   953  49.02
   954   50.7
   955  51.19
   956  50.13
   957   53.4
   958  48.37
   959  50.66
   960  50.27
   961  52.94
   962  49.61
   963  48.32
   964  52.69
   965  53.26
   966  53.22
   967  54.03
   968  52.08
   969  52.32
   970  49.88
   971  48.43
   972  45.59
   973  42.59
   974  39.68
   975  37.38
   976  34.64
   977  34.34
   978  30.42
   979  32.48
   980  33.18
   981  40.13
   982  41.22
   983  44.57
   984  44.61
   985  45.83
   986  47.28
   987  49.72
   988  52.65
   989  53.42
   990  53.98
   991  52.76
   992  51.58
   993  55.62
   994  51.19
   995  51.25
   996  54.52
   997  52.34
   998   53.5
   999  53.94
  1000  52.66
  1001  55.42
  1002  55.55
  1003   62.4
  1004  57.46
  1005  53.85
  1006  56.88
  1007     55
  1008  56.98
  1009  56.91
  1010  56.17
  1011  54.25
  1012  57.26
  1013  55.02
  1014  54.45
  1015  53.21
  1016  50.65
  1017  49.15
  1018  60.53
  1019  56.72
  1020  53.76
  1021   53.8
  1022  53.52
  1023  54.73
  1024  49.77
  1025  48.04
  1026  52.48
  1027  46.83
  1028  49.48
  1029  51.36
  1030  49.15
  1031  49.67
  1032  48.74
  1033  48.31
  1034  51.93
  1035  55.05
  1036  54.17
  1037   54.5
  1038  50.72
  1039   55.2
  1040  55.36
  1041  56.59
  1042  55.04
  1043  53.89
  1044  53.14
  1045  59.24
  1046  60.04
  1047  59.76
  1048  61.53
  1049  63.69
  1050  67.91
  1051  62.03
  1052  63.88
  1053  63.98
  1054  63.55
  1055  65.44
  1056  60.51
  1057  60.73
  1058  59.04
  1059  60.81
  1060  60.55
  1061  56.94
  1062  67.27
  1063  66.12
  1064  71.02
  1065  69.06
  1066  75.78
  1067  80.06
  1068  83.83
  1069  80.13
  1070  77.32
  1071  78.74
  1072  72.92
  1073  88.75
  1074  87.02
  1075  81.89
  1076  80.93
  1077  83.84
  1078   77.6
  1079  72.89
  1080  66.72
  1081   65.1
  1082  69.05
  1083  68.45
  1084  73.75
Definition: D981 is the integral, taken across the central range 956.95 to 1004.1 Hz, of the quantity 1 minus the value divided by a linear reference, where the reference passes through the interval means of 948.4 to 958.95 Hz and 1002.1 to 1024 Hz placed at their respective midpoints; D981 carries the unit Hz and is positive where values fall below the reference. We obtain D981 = 3.5 Hz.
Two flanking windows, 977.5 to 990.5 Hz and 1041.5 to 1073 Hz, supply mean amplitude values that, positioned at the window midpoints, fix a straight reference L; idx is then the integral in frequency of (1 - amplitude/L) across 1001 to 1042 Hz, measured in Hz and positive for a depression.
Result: 0.9 Hz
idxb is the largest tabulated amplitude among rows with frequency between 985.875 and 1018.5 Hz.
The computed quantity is 62.4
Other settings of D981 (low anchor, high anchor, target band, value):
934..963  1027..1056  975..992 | 3.1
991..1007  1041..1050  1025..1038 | 1.5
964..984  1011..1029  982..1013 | -3.1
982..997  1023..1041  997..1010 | -1.3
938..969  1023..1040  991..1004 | -0.9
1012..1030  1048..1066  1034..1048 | 0.8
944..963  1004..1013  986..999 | 0.4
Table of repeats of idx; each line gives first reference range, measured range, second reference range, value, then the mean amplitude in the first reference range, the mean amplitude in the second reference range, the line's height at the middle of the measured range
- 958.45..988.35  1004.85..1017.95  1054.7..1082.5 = 0.29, 45.4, 72.2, 56.1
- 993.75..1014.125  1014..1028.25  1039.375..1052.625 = 1.11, 55.2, 59.4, 56.9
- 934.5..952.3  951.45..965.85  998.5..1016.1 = 0.30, 50.5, 55.6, 51.7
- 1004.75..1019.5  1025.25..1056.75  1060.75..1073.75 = 4.56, 55.2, 75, 65.6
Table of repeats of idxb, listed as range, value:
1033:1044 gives 56.59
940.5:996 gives 55.62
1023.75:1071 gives 83.83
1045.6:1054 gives 67.91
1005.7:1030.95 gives 60.53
